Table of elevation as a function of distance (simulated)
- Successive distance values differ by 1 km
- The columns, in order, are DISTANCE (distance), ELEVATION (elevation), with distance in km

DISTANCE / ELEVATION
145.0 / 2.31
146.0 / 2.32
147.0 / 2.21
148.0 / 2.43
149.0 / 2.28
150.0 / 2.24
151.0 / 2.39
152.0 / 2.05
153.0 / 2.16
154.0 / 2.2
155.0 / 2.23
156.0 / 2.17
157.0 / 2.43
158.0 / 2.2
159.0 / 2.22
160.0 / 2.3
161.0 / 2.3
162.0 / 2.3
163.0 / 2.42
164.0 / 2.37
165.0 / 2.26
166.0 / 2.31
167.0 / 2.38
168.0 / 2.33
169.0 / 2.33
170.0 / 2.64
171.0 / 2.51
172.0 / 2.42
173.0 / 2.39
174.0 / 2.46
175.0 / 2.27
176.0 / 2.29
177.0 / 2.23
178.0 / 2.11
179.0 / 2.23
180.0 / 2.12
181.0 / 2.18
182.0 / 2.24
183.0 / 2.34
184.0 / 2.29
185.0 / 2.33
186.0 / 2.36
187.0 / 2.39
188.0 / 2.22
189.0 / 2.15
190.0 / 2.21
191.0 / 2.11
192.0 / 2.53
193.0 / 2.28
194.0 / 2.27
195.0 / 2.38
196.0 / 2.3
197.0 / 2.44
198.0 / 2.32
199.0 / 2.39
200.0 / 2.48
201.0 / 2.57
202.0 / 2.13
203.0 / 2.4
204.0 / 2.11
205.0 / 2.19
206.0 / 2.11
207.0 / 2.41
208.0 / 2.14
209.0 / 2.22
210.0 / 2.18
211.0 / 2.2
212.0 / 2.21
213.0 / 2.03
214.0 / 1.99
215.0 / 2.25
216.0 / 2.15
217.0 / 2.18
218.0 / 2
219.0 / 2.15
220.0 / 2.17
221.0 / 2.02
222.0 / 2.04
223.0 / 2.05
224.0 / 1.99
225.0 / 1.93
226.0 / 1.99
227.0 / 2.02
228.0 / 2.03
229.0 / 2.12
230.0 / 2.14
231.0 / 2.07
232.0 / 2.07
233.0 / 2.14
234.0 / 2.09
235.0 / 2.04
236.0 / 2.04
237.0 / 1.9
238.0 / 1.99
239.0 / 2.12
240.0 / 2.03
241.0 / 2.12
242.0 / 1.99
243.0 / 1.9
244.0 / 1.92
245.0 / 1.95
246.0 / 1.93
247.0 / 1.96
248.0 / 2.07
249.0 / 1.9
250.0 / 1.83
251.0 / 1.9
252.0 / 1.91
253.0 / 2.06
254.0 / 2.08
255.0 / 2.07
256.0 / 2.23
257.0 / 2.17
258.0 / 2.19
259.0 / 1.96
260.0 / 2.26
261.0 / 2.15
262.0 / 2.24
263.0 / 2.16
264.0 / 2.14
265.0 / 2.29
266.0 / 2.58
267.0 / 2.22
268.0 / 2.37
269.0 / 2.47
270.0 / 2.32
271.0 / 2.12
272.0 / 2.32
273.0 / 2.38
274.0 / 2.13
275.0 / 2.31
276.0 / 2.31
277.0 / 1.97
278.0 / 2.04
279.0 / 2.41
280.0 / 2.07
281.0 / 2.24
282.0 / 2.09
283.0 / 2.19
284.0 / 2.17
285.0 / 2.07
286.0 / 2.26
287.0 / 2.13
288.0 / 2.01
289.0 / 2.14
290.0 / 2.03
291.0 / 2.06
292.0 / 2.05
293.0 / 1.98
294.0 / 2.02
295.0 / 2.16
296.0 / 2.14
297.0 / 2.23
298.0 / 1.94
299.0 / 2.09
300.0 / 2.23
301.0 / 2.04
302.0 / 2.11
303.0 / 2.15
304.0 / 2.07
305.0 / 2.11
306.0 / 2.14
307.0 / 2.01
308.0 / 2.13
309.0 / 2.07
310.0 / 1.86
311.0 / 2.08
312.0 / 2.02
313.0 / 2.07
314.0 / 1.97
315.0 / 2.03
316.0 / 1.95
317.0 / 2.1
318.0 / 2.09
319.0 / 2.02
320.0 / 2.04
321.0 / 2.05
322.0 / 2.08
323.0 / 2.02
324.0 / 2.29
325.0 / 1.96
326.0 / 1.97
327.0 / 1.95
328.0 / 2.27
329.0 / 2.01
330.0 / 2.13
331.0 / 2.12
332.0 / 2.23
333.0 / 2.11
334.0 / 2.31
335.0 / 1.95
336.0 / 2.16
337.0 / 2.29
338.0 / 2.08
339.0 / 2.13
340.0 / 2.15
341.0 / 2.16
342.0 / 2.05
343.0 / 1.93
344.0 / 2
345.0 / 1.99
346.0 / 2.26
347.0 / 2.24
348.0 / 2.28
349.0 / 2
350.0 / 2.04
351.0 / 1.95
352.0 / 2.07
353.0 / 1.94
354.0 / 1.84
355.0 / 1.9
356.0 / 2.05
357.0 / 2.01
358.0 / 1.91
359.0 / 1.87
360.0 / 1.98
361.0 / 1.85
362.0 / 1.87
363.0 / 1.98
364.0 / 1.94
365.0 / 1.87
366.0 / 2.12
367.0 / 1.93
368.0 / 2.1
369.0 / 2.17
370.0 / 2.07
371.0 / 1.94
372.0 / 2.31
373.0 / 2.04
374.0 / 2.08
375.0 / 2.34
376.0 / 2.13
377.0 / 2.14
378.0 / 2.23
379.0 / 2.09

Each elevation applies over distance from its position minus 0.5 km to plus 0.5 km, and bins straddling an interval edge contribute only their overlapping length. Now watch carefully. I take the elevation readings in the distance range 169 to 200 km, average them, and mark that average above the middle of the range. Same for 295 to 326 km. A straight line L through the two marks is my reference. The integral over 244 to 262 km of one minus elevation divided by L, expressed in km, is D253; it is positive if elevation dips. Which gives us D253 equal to 1.2 km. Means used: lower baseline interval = 2.32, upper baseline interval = 2.07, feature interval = 2.04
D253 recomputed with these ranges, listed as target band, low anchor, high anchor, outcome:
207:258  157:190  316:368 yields 3.7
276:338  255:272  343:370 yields 1.0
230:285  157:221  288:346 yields 1.2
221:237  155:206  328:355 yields 1.4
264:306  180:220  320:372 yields -0.7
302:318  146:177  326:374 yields 0.4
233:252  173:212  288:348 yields 1.9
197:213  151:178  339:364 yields -0.1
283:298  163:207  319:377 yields 0.3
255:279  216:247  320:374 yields -2.2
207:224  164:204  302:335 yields 1.0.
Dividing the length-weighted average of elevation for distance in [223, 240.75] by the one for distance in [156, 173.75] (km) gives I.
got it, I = 0.87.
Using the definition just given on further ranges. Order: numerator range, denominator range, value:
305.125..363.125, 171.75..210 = 0.90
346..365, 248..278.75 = 0.92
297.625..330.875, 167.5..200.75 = 0.89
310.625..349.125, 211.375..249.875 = 1.02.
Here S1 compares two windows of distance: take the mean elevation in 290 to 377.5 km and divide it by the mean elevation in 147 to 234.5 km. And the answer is 0.92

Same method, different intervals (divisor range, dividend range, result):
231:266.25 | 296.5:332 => 1.00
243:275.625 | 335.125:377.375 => 0.96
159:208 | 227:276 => 0.91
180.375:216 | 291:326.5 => 0.91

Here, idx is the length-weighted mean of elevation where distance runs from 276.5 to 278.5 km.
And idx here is 2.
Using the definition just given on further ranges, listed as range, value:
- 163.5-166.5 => 2.31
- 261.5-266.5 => 2.28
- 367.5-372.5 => 2.12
